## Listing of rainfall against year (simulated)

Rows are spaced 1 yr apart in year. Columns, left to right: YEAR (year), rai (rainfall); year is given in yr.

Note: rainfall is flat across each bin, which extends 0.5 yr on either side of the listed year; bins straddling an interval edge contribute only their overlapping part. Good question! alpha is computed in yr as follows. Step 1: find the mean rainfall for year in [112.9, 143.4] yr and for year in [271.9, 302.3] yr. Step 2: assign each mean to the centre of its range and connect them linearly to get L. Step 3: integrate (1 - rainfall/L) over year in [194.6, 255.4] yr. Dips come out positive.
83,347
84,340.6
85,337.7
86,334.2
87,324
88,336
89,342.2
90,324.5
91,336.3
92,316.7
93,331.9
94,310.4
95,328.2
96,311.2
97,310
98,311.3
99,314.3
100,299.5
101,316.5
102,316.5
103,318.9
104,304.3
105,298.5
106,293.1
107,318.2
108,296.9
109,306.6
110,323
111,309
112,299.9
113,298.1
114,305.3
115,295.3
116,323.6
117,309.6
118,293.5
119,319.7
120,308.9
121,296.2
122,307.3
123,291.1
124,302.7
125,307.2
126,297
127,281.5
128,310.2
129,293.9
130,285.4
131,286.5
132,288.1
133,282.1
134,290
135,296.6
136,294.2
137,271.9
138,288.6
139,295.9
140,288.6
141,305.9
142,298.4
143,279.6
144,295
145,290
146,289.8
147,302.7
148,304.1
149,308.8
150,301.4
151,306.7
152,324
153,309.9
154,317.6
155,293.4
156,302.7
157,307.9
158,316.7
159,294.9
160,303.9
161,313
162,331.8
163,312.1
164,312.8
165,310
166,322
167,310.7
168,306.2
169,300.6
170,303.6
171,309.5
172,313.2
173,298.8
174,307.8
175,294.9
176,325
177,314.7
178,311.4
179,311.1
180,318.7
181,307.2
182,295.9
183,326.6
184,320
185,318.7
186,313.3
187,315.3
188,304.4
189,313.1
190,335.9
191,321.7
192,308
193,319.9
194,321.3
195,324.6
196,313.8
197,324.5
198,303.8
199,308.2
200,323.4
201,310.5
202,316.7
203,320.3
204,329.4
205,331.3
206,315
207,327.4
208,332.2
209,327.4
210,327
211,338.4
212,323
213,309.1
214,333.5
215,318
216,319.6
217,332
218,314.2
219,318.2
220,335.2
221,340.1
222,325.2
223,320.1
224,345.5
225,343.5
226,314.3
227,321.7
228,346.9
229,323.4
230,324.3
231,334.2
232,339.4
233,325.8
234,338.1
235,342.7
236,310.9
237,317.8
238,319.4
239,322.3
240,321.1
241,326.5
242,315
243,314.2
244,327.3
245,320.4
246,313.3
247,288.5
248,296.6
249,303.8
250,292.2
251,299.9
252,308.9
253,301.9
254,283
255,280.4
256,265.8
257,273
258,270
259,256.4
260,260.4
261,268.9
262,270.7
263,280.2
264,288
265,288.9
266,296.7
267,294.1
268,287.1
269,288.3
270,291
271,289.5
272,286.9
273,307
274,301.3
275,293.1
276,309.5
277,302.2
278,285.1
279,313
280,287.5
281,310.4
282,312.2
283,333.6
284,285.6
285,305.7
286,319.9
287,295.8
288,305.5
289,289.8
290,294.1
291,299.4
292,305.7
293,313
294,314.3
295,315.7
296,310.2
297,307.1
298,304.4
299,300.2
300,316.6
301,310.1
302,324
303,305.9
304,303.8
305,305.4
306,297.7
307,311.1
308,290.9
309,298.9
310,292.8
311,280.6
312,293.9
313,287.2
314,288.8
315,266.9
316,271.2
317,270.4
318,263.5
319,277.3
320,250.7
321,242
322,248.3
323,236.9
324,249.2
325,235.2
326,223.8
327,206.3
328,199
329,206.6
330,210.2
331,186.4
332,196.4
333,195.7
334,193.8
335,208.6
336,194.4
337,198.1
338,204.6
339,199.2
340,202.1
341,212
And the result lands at -3.7 yr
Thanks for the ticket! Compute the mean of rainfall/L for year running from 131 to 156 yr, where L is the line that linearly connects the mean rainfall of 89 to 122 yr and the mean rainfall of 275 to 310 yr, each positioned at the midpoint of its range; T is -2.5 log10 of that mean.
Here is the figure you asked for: 0.05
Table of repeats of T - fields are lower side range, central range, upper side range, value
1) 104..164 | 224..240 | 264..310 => -0.09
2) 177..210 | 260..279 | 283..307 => 0.07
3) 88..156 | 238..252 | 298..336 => -0.13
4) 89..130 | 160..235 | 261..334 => -0.08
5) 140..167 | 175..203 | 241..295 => -0.04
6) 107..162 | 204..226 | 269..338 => -0.13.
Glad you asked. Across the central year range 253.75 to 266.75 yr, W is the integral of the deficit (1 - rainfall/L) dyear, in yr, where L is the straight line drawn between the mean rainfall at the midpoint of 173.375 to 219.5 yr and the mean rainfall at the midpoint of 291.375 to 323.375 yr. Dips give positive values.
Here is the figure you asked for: 1.2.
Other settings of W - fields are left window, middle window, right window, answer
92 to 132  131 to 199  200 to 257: 1.1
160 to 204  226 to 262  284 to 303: 0.4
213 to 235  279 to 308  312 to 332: -4.2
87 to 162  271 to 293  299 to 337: -2.9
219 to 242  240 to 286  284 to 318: 2.8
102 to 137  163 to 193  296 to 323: -1.5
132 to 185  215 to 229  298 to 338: -2.1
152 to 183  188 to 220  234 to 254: -1.0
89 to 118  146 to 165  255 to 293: -0.2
